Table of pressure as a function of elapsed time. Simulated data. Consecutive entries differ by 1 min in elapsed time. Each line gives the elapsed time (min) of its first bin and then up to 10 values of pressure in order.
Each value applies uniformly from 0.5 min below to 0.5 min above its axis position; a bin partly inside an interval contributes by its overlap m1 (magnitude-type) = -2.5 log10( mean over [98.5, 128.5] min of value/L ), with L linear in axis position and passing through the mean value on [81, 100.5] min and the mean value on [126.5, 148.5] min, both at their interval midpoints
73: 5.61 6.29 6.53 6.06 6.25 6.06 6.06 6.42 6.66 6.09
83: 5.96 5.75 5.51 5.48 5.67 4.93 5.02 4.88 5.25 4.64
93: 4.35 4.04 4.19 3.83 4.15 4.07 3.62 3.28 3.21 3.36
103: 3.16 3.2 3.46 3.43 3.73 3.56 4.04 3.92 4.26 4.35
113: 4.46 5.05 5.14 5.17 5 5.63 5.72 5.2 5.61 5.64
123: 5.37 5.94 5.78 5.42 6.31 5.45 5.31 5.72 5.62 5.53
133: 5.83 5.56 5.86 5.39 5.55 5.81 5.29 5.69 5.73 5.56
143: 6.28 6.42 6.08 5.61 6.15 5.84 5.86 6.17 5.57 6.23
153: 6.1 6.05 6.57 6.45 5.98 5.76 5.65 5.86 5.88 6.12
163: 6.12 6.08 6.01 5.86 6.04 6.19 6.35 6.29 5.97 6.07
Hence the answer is 0.16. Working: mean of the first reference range 4.82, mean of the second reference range 5.75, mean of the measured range 4.58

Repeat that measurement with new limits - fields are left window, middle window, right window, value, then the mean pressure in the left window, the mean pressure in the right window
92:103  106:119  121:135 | 0.051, 3.82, 5.66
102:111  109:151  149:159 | -0.153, 3.59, 6.06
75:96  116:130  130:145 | 0.019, 5.45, 5.73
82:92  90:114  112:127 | 0.337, 5.38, 5.36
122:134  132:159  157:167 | -0.016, 5.66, 5.94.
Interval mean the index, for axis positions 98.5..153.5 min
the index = 5.13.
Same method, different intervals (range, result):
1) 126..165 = 5.87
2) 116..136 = 5.59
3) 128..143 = 5.62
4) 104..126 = 4.76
